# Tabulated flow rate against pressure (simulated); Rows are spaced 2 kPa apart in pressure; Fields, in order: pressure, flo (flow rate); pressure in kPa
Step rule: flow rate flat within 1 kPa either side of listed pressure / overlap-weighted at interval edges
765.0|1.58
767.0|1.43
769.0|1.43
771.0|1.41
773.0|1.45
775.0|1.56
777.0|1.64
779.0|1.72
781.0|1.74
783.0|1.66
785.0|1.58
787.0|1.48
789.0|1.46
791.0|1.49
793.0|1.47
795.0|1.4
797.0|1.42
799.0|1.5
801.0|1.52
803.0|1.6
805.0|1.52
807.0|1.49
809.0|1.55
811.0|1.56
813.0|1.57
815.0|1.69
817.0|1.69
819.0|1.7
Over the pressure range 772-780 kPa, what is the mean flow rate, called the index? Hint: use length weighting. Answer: 1.59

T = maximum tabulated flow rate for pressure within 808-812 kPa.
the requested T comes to 1.56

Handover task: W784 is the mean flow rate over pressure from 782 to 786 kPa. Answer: 1.62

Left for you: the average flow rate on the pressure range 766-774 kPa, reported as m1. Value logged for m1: 1.43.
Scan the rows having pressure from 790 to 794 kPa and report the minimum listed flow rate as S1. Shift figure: 1.47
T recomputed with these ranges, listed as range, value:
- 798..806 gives 1.6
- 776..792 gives 1.74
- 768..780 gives 1.72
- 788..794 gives 1.49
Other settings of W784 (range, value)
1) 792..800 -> 1.45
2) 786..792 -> 1.48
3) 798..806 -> 1.54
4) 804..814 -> 1.54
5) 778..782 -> 1.73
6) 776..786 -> 1.67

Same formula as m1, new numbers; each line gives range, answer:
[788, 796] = 1.46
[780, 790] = 1.58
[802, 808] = 1.54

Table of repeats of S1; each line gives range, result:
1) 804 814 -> 1.49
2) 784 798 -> 1.4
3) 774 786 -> 1.56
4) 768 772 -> 1.41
